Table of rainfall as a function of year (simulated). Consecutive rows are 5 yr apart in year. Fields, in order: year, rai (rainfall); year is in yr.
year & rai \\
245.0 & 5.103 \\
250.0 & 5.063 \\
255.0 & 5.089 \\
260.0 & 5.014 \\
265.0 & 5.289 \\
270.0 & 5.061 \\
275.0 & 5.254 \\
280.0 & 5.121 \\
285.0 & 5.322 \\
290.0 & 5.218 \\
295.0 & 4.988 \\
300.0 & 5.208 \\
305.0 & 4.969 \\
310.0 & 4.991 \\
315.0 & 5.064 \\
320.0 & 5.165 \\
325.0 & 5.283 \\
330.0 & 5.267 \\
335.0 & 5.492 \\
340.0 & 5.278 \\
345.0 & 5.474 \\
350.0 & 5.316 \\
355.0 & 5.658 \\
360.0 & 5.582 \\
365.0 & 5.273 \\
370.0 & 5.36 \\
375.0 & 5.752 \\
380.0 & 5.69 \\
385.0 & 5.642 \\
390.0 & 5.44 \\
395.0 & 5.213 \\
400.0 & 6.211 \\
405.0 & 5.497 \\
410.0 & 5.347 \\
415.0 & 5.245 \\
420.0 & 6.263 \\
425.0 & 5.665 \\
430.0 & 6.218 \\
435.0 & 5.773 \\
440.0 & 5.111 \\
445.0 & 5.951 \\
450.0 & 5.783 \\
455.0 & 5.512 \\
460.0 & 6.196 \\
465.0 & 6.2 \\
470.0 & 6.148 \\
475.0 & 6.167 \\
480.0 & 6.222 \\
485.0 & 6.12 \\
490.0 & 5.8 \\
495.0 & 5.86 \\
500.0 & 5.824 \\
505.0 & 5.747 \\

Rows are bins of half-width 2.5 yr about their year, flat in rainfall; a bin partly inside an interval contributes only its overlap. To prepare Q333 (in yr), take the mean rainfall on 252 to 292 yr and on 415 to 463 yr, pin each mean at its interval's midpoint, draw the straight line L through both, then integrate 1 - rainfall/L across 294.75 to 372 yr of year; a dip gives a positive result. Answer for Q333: 1.8 yr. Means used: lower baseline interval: 5.17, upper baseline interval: 5.8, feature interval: 5.28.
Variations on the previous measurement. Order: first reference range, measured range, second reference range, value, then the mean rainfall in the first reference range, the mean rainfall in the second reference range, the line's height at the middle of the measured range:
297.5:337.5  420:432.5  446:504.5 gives -0.6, 5.18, 5.98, 5.73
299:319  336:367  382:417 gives -1.0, 5.05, 5.52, 5.27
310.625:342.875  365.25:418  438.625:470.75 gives 0.2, 5.25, 5.85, 5.55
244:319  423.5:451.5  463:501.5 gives 0.4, 5.12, 6.05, 5.84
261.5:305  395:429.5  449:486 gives 0.5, 5.17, 6.05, 5.79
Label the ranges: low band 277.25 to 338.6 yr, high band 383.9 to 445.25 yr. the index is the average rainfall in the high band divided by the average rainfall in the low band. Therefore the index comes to 1.09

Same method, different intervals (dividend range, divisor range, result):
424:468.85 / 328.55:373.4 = 1.08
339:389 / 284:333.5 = 1.07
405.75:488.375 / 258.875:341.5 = 1.13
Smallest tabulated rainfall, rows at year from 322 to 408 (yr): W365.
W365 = 5.213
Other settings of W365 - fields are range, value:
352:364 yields 5.582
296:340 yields 4.969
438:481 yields 5.111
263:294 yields 5.061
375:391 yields 5.44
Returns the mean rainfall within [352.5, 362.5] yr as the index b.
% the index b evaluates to 5.62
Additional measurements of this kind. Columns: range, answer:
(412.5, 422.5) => 5.75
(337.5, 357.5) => 5.43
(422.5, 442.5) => 5.69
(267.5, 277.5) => 5.16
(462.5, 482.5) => 6.18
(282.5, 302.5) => 5.18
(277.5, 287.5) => 5.22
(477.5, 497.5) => 6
